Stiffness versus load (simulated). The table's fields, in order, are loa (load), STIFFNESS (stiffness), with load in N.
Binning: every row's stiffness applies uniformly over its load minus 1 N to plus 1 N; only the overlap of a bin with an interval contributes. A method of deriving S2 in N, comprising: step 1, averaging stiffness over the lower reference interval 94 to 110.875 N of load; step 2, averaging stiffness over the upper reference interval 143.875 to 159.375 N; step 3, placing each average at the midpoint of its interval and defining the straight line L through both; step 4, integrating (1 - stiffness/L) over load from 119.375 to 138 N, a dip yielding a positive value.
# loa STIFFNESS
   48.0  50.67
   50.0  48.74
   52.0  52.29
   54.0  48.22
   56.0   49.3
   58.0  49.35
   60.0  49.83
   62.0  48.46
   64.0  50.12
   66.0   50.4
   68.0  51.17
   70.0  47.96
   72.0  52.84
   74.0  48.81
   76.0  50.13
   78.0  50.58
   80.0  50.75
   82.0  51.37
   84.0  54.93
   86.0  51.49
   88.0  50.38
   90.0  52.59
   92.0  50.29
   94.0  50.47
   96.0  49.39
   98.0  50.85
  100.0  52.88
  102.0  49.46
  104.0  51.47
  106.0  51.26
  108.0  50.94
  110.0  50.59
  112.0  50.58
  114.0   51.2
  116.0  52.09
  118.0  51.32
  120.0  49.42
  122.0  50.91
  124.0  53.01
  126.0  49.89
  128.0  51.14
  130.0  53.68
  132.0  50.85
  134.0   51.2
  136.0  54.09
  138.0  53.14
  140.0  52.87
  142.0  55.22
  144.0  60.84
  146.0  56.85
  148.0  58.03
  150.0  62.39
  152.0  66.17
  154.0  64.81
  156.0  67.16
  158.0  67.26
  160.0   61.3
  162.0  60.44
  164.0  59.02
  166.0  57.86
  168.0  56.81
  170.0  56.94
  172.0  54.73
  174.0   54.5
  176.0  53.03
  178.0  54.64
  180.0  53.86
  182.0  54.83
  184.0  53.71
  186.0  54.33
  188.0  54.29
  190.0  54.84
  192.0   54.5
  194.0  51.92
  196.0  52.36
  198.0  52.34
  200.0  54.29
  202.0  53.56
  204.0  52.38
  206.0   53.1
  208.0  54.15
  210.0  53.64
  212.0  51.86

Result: 1.8 N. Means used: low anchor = 50.8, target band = 51.7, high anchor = 63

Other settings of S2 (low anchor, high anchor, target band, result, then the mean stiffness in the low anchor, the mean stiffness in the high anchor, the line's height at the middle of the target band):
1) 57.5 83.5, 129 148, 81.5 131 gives 1.1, 50.2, 54.5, 52.5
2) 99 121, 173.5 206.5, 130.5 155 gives -2.4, 51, 53.7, 52.1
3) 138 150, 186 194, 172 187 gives 0.2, 56.9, 54.2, 54.8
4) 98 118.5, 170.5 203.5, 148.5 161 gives -2.8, 51.2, 53.9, 52.8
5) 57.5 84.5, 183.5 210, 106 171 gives -4.6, 50.4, 53.5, 52.1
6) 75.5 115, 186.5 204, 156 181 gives -2.4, 51.1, 53.5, 52.8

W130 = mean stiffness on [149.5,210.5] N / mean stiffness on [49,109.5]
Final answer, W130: 1.1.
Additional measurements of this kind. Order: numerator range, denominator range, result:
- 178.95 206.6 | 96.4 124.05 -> 1.05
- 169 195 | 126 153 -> 0.98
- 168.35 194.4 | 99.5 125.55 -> 1.07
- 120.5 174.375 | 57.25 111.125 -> 1.12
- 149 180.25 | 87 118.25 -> 1.17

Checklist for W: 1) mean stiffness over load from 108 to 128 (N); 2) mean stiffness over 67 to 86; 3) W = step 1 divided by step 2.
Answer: 1.0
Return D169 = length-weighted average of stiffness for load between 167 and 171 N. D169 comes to 56.9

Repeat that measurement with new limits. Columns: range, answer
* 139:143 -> 54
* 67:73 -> 50.7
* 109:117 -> 51.1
